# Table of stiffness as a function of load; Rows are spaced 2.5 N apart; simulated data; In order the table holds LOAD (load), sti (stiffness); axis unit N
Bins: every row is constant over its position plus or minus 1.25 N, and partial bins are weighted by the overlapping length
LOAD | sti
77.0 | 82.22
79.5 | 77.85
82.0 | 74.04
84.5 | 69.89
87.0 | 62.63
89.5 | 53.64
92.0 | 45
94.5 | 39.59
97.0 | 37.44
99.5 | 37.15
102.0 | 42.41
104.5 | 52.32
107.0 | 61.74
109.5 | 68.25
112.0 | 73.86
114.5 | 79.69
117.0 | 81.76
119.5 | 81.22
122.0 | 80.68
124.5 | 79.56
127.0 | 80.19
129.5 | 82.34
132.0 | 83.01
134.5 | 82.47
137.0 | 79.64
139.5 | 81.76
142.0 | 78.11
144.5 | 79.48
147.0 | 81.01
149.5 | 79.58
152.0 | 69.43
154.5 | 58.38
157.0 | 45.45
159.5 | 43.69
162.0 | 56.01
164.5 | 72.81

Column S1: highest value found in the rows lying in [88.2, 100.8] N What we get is 53.64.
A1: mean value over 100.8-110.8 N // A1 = 56.3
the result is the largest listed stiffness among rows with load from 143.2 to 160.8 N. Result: 81.01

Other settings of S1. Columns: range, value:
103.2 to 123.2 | 81.76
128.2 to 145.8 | 83.01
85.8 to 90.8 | 62.63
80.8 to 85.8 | 74.04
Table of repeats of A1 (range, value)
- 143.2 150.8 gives 79.9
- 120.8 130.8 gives 80.7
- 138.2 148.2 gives 80.1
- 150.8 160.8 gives 54.2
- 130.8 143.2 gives 81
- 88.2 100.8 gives 42.6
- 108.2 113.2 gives 70.9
